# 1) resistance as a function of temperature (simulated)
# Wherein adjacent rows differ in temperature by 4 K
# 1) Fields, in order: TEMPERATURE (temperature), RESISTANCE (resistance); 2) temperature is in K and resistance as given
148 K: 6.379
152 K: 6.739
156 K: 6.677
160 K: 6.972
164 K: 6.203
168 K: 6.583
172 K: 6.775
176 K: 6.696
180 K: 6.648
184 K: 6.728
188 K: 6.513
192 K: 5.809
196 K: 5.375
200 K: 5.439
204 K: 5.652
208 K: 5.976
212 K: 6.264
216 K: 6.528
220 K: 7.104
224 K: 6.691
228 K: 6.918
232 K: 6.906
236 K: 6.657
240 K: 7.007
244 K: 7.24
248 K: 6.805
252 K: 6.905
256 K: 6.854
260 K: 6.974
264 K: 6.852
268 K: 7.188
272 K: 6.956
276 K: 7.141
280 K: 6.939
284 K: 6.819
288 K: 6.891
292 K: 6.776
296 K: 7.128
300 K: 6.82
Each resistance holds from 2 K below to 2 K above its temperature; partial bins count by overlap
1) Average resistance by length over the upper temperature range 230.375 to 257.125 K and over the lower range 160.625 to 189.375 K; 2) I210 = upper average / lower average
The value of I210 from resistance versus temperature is 1.0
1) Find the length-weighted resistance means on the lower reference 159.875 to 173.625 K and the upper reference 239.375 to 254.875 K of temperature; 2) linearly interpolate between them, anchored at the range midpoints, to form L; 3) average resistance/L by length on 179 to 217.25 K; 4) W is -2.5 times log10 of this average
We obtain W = 0.113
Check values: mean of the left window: 6.58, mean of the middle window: 6.07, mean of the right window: 6.98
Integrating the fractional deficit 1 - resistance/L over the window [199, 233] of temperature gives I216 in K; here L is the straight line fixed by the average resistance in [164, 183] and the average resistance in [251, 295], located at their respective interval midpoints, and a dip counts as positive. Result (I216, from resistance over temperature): 1.8 K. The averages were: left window 6.63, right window 6.94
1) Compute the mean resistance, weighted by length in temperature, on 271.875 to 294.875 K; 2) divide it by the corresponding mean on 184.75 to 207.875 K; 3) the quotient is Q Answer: 1.2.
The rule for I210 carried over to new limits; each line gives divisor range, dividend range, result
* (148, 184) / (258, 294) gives 1.04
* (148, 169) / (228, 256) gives 1.05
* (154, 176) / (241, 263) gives 1.05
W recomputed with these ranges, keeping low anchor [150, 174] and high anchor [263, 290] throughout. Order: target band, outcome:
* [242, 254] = -0.014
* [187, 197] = 0.146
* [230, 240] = 0.005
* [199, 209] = 0.190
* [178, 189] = 0.013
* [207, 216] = 0.095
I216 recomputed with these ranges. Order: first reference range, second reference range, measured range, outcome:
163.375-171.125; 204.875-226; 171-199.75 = 0.8 K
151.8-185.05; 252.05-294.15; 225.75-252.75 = -0.3 K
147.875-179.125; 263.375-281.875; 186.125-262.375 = 3.9 K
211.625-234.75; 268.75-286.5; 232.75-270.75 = -0.4 K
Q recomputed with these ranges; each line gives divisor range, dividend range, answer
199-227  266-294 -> 1.11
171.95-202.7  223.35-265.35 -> 1.11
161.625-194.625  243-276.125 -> 1.08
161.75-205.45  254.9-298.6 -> 1.12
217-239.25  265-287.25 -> 1.02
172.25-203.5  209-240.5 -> 1.09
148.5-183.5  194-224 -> 0.92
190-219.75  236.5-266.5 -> 1.17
